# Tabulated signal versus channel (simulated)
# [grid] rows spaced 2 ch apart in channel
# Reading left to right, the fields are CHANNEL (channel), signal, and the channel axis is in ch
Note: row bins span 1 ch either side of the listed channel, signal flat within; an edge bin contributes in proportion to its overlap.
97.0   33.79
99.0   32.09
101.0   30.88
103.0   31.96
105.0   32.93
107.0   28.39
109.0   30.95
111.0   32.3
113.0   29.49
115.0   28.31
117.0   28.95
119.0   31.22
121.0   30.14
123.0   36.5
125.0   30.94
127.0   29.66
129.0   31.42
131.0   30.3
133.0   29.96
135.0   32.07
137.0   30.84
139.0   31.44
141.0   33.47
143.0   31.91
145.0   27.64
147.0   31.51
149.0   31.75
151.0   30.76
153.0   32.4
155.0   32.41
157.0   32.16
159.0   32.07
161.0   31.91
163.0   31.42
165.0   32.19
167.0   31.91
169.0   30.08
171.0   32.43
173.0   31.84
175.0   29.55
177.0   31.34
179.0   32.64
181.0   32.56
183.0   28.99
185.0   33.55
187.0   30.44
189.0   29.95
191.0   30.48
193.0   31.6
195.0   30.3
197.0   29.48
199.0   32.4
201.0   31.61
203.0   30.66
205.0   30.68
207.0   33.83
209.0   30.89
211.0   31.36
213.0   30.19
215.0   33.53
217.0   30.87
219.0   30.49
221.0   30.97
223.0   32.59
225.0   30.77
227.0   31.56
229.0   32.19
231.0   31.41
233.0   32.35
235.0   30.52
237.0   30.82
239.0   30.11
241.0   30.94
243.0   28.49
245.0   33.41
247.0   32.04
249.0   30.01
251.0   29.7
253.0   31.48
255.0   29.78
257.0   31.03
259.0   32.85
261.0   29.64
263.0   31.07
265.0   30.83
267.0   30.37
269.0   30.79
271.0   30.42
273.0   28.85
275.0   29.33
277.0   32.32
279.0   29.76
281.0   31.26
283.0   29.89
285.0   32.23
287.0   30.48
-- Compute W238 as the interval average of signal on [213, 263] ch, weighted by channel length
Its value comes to 31.1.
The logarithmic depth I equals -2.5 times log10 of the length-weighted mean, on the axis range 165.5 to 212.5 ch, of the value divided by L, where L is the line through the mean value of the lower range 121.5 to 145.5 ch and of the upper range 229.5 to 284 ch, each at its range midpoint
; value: 0.00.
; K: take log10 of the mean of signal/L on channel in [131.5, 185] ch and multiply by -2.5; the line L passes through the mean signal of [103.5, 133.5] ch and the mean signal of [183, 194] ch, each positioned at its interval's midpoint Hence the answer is -0.02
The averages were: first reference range 30.8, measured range 31.5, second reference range 31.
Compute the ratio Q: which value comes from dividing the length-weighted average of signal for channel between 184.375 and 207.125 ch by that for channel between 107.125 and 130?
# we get 1.01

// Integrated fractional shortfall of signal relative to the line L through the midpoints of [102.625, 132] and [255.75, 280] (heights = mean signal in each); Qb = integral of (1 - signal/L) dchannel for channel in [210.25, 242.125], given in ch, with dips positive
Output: -0.6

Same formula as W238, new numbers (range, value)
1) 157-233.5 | 31.4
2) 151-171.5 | 31.8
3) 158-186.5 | 31.6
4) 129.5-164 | 31.4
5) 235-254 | 30.8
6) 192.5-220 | 31.3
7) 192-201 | 31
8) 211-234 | 31.5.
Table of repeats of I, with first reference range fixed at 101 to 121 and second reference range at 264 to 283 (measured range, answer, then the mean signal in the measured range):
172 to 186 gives -0.04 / 31.5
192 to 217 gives -0.03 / 31.4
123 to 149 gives -0.02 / 31.2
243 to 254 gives -0.02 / 31.1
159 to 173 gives -0.04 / 31.7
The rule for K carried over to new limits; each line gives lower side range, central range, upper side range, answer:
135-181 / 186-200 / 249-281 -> 0.020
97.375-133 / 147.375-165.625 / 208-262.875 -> -0.029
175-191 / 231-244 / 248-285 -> 0.006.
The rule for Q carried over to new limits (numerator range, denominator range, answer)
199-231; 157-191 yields 1.00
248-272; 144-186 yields 0.97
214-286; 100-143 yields 1.00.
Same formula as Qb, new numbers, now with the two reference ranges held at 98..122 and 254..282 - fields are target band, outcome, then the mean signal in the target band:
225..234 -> -0.34 ch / 31.8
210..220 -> -0.22 ch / 31.3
